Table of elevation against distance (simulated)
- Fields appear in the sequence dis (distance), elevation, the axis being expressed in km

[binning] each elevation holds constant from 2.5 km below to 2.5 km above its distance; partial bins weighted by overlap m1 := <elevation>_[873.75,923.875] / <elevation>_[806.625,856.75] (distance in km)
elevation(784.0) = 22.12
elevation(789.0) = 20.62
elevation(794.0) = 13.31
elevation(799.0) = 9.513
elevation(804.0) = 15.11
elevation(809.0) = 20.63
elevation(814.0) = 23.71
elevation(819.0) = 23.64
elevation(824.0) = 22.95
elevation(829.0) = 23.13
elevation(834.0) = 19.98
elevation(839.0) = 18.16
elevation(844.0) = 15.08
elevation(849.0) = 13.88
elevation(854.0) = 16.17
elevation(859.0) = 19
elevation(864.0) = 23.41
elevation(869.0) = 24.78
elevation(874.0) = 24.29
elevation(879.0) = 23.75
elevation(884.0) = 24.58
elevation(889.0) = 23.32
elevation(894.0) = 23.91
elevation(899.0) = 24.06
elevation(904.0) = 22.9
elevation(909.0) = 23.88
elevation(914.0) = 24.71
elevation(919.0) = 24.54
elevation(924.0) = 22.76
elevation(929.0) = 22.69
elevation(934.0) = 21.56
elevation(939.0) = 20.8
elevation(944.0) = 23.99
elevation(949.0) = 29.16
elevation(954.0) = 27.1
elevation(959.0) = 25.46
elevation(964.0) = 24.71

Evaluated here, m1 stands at 1.21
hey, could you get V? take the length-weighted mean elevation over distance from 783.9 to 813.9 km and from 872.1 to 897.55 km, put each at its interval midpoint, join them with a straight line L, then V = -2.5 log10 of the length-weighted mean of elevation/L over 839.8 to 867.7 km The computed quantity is 0.20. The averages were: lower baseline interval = 17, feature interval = 17.9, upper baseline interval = 24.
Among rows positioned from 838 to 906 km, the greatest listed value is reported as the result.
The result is 24.78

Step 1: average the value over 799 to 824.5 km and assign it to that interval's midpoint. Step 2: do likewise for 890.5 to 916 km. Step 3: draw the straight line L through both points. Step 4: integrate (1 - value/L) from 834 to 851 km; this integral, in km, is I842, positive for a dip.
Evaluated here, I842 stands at 3.9 km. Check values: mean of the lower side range 19.9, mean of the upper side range 23.9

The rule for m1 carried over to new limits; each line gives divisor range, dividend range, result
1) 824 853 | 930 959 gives 1.33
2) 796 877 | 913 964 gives 1.24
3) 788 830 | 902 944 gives 1.21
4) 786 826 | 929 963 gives 1.31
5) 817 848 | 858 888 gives 1.17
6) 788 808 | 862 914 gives 1.63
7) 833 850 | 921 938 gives 1.33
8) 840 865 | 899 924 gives 1.39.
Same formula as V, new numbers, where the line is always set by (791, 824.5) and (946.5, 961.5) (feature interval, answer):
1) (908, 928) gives 0.05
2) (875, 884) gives -0.07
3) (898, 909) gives 0.03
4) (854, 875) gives -0.01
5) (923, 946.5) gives 0.17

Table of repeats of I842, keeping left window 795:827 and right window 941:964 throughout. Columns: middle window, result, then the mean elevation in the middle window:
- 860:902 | -2.40 km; 23.8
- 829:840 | 0.04 km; 20.1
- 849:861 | 2.54 km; 16.8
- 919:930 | 0.70 km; 23.1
